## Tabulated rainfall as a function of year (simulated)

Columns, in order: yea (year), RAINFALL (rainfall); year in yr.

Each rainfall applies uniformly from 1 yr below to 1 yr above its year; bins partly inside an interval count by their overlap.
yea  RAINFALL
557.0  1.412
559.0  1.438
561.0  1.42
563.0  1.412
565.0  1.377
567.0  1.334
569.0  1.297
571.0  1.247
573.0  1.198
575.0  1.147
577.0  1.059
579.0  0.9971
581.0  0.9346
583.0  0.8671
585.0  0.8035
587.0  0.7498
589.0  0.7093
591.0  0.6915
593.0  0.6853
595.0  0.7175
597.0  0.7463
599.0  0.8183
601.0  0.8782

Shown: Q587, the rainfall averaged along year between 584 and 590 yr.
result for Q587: 0.754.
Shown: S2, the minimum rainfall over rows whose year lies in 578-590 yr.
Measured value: 0.7093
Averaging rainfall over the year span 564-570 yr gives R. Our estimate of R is 1.34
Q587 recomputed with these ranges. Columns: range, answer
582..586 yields 0.835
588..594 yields 0.695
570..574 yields 1.22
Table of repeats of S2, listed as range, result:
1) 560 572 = 1.247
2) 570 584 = 0.8671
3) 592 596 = 0.6853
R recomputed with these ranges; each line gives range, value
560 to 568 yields 1.39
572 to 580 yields 1.1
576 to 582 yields 0.997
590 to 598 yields 0.71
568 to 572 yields 1.27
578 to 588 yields 0.87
